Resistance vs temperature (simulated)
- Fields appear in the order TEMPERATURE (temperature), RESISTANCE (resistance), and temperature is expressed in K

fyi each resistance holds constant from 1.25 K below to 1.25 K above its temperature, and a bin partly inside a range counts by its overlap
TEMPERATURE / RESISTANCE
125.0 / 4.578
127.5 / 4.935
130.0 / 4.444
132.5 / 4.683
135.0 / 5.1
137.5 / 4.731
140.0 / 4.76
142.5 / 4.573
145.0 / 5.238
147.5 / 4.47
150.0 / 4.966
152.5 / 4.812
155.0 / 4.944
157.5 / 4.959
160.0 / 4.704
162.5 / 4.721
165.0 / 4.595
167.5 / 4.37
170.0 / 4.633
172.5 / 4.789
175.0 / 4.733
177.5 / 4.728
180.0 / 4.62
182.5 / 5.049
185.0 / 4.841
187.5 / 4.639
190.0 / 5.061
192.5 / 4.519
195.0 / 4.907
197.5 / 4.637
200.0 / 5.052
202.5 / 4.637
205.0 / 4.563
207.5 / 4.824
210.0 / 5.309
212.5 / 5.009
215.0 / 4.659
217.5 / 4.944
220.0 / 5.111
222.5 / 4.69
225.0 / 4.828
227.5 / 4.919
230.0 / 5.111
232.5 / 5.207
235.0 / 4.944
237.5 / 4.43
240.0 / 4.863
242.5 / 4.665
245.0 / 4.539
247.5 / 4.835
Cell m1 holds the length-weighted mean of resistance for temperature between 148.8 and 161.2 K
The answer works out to 4.88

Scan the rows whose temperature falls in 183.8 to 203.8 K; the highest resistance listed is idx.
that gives 5.061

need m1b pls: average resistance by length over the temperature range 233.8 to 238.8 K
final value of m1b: 4.69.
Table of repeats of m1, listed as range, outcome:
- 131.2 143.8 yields 4.77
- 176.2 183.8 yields 4.8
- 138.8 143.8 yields 4.67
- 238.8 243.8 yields 4.76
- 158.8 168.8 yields 4.6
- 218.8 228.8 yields 4.89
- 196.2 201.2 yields 4.84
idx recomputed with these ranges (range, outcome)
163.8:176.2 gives 4.789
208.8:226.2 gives 5.309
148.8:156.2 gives 4.966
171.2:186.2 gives 5.049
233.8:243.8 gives 4.944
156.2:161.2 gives 4.959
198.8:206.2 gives 5.052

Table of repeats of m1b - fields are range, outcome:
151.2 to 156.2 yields 4.88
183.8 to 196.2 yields 4.79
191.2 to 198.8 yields 4.69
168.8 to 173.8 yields 4.71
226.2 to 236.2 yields 5.04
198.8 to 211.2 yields 4.87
